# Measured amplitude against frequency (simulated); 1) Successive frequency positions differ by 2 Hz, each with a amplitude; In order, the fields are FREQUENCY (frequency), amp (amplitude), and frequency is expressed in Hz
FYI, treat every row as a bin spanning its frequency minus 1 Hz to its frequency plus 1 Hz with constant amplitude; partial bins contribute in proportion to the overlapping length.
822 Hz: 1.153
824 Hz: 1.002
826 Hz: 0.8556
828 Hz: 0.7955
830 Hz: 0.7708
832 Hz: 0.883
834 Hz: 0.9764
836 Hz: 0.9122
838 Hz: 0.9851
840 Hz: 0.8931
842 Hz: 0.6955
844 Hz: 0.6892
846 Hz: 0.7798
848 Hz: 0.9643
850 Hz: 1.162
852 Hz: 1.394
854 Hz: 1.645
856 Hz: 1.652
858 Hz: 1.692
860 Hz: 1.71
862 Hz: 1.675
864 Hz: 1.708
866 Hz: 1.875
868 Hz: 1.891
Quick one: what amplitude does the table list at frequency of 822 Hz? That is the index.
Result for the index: 1.153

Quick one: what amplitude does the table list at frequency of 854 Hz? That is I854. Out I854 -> 1.645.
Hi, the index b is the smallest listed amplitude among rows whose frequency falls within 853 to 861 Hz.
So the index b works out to 1.645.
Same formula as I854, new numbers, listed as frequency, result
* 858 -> 1.692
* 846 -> 0.7798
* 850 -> 1.162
